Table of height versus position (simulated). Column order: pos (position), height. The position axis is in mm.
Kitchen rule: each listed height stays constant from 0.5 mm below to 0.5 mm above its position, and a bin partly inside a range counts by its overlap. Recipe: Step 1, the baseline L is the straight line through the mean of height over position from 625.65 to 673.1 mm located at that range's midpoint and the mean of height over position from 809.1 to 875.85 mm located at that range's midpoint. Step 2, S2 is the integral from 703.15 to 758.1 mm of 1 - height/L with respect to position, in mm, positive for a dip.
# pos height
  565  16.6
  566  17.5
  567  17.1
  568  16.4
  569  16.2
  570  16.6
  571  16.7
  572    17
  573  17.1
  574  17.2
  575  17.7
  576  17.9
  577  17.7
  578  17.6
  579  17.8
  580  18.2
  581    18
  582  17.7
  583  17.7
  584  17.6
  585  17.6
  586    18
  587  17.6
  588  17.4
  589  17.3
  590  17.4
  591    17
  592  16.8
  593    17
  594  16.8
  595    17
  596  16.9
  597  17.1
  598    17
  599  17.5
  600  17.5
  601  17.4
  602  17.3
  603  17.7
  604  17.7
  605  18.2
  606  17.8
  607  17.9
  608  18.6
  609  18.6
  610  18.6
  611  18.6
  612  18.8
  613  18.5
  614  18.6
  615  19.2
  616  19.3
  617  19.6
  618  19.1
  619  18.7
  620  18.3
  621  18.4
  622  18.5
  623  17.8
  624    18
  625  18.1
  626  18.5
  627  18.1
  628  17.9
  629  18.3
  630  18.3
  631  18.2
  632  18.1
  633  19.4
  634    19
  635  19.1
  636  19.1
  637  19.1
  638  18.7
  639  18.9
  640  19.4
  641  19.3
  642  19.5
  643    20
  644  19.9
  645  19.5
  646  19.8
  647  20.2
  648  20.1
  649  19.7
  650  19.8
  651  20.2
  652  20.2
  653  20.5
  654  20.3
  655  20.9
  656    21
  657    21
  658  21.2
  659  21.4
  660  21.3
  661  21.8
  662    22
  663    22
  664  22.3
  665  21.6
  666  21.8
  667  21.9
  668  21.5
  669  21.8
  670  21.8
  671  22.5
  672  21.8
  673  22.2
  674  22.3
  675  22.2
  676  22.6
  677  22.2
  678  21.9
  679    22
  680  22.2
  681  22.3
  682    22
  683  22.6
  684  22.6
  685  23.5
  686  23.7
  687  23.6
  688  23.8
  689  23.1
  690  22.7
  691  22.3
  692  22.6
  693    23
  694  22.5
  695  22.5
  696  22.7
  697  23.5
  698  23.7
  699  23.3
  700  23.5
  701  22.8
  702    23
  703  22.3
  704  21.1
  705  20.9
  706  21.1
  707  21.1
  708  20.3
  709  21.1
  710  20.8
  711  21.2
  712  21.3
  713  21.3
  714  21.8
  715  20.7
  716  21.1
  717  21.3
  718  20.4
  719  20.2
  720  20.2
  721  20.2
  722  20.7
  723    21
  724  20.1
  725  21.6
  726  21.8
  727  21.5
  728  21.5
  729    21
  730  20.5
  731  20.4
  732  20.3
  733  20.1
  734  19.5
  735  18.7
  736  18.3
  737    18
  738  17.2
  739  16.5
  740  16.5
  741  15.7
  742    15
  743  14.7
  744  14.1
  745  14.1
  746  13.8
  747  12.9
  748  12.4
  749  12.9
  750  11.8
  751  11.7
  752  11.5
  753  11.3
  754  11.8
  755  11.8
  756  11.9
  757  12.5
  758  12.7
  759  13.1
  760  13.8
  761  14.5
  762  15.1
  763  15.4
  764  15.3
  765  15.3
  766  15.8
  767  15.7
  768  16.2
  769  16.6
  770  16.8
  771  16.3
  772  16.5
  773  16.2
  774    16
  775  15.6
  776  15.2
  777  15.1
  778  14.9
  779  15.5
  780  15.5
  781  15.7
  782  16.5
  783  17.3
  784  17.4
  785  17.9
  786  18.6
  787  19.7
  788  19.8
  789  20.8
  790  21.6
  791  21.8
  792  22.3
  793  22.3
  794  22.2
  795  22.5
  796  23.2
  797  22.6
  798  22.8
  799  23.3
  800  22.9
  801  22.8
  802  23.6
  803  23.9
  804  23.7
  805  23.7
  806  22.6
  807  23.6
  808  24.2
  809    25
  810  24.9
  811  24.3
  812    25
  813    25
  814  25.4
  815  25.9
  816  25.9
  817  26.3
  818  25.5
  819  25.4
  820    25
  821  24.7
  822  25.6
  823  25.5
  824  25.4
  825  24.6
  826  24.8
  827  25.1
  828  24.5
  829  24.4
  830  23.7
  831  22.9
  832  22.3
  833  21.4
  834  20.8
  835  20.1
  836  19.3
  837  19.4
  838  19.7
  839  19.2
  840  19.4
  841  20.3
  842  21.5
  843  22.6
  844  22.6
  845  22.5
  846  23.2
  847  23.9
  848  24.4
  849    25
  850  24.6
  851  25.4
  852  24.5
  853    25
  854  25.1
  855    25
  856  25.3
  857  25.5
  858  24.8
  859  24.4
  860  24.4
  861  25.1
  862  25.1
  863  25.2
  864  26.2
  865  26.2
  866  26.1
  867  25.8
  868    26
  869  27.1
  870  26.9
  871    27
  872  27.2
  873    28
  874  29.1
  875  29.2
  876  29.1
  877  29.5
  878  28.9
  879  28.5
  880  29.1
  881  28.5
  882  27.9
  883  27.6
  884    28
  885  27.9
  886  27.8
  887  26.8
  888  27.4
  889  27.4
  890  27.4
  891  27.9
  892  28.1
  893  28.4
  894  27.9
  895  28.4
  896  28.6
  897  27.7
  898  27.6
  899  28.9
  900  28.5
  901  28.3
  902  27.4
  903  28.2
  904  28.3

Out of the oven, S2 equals 9.95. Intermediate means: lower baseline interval 20.2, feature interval 18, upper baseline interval 24.4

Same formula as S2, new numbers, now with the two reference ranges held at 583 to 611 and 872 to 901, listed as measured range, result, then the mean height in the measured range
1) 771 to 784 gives 4.45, 15.9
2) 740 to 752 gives 4.91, 13.6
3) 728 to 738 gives 1.30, 19.6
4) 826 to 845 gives 3.31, 21.7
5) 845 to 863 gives 1.54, 24.7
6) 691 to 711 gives -0.76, 22.2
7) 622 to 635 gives 0.25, 18.3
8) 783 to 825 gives 3.29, 23.2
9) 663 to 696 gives -2.93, 22.4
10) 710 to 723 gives 0.64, 20.9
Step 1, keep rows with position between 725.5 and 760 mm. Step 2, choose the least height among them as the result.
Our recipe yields 11.3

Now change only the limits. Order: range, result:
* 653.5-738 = 17.2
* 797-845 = 19.2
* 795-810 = 22.5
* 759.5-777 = 13.8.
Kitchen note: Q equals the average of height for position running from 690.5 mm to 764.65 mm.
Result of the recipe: 18.5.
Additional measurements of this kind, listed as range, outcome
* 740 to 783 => 14.5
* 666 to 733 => 21.9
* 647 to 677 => 21.4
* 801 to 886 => 24.8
